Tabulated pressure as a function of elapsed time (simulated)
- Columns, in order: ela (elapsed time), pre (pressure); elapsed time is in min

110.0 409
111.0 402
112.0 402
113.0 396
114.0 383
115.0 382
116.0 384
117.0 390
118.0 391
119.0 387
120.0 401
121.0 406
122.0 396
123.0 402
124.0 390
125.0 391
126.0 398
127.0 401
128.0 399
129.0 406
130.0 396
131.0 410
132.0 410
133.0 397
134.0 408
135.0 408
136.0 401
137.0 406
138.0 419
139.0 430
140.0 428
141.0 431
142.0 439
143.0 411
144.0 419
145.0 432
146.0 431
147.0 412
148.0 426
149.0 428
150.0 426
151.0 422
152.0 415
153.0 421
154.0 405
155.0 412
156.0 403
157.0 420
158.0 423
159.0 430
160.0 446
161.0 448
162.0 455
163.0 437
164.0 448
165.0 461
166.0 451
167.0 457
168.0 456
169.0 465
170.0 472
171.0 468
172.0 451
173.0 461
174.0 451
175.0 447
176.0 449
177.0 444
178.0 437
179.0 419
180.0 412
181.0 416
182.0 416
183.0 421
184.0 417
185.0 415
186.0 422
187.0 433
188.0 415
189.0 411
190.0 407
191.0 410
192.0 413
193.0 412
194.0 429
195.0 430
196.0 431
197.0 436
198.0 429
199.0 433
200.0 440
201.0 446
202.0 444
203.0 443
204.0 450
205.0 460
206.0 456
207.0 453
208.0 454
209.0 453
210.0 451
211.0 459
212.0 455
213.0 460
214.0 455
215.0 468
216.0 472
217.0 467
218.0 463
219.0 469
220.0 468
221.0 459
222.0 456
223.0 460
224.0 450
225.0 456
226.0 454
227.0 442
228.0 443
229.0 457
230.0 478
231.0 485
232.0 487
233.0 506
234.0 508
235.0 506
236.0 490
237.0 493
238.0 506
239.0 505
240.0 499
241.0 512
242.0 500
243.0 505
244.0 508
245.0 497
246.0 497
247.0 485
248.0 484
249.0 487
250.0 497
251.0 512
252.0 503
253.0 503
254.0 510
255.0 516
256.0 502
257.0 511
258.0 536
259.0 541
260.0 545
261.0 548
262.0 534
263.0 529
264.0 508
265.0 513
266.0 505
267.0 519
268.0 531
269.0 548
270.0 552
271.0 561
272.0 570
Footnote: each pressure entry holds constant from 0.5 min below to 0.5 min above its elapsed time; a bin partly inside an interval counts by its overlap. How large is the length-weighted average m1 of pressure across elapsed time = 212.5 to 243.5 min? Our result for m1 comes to 477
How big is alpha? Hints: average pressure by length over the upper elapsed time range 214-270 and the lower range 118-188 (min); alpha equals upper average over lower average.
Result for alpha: 1.17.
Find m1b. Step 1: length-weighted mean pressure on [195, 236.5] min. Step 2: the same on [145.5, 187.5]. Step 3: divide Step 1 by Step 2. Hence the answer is 1.06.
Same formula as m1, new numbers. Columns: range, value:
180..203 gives 424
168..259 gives 462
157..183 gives 444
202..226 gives 458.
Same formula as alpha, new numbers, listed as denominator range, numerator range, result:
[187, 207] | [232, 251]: 1.16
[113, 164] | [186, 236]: 1.09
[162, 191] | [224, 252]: 1.12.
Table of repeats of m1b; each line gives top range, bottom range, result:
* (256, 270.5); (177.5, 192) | 1.27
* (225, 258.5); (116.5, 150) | 1.21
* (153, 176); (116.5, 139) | 1.11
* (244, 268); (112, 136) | 1.29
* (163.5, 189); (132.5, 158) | 1.05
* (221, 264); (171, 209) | 1.14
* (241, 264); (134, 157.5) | 1.22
